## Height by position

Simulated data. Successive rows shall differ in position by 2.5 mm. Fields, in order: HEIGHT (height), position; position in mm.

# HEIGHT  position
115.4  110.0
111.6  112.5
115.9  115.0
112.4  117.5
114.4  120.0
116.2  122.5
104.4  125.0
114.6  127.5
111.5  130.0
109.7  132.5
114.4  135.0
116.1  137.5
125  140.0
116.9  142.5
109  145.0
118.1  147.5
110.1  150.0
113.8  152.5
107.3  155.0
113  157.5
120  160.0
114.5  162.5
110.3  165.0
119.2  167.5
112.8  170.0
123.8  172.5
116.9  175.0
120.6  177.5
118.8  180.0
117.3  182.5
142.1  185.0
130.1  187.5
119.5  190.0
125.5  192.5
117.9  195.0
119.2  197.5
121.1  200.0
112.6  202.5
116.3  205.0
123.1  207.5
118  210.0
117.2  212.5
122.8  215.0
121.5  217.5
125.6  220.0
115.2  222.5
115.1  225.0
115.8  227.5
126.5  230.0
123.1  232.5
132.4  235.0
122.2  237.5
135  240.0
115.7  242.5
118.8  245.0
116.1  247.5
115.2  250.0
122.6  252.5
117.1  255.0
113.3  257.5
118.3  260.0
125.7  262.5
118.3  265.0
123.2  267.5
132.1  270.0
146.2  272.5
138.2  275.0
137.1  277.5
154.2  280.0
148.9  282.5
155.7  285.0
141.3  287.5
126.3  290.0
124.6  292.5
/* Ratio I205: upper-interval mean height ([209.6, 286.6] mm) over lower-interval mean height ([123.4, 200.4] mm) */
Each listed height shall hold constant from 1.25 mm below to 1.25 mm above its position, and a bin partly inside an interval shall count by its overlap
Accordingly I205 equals 1.1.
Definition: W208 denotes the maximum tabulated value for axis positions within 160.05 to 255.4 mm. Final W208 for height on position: 142.1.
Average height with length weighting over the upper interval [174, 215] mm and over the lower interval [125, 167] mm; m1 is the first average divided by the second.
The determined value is 1.1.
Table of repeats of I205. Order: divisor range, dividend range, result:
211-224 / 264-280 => 1.12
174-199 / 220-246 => 0.99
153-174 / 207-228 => 1.04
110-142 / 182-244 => 1.07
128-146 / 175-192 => 1.08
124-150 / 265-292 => 1.22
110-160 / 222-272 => 1.07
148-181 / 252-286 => 1.14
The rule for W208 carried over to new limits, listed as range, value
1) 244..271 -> 132.1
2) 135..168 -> 125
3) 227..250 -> 135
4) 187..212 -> 130.1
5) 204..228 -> 125.6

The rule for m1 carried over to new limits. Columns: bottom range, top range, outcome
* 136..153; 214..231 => 1.04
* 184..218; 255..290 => 1.10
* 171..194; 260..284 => 1.09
